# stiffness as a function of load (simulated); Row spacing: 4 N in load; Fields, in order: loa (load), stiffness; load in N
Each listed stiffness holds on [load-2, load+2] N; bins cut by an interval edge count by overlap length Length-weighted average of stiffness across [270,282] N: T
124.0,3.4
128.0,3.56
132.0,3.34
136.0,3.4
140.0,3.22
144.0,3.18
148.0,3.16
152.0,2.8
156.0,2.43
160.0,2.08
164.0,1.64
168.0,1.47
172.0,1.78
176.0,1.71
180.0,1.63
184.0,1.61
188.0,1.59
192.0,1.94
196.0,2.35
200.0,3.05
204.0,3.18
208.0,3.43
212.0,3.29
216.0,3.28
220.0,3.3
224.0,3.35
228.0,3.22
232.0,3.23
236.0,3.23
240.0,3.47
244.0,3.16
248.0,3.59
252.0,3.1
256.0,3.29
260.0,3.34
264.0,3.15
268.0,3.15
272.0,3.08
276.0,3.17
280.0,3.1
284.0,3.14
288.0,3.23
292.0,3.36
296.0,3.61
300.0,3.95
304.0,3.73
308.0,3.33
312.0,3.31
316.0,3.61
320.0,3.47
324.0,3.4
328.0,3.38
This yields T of 3.12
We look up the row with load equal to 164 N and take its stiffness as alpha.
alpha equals 1.64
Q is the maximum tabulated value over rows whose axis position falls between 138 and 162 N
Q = 3.22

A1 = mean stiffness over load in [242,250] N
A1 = 3.38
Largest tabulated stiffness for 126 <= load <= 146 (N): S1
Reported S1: 3.56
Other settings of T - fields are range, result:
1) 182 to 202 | 2.11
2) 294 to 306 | 3.76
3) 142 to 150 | 3.17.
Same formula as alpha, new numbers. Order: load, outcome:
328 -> 3.38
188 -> 1.59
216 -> 3.28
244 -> 3.16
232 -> 3.23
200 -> 3.05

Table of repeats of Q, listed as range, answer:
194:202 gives 3.05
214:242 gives 3.47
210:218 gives 3.29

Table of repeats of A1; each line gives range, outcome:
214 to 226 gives 3.31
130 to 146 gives 3.29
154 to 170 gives 1.9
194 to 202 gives 2.7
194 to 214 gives 3.06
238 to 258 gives 3.32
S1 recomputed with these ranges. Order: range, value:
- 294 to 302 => 3.95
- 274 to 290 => 3.23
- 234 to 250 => 3.59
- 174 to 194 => 1.94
